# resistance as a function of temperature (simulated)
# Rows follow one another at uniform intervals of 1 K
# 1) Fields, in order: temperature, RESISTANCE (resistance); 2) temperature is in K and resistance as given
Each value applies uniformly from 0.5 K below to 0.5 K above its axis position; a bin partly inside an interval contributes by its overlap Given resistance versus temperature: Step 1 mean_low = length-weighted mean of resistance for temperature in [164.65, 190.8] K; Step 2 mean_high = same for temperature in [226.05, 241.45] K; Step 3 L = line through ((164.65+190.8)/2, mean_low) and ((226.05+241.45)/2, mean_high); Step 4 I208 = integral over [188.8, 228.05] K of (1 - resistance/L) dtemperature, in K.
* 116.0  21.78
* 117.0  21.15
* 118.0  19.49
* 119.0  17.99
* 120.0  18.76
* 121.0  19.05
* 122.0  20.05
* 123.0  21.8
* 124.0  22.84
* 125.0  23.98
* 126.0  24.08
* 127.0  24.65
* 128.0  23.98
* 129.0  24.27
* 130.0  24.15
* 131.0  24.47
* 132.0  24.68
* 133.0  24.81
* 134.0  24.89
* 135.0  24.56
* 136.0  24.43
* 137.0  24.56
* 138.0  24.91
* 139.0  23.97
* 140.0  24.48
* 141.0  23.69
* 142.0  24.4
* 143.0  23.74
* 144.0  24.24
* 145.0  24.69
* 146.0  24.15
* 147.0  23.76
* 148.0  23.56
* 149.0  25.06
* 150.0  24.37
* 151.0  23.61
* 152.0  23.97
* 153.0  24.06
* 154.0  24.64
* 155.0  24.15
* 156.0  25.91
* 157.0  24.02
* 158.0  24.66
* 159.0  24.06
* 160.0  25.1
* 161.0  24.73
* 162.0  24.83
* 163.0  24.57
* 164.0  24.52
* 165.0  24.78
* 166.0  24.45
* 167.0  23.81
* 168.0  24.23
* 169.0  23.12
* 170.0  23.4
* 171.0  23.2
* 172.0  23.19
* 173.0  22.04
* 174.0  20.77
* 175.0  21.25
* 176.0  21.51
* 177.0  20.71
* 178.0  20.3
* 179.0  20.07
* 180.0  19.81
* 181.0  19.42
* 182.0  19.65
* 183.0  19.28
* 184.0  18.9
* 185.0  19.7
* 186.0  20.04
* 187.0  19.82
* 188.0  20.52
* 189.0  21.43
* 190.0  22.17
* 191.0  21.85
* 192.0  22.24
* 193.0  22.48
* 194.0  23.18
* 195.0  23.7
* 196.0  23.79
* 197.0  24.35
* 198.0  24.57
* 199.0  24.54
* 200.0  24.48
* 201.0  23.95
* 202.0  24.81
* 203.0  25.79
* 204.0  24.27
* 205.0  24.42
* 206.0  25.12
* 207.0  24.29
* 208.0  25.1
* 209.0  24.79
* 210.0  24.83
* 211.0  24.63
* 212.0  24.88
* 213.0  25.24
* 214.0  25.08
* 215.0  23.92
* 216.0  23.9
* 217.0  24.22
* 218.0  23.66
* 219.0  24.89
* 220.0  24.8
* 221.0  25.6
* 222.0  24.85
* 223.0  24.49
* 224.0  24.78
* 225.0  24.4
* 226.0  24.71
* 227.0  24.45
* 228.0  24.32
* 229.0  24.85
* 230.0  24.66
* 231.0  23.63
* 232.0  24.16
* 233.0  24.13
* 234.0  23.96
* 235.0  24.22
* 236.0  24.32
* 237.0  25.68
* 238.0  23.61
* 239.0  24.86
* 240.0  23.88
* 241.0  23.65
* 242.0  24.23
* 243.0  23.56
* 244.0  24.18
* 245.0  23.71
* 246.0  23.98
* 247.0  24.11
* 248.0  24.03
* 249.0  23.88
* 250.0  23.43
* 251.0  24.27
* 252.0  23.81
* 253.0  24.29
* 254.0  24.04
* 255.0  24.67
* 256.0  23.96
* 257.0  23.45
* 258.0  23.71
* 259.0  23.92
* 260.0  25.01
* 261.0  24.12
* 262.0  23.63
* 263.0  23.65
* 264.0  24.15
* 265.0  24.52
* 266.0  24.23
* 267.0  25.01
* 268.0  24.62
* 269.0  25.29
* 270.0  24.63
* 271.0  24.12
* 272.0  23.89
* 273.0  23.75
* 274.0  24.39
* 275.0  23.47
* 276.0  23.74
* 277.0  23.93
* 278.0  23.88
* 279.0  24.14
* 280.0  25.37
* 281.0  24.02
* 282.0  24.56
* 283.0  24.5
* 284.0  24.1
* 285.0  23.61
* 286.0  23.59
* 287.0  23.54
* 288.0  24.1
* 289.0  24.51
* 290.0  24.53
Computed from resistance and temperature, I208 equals -2.1 K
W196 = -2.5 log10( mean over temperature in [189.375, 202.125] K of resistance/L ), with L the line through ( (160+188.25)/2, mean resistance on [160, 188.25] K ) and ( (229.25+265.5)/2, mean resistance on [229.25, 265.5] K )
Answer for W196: -0.04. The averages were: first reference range 21.9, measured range 23.5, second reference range 24.1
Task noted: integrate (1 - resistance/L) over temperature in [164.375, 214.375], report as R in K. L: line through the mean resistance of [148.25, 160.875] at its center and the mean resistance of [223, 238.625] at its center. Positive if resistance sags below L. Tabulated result 3.3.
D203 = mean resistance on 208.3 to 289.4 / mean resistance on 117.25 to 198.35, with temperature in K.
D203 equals 1.06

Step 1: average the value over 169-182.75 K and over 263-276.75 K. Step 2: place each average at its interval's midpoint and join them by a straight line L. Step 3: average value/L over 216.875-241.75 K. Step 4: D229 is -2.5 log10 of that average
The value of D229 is -0.07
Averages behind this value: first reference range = 21.2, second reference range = 24.3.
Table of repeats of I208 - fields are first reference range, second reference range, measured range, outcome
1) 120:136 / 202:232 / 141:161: -0.5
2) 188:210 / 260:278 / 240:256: 0.1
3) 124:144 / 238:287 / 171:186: 2.3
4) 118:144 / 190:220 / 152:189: 2.0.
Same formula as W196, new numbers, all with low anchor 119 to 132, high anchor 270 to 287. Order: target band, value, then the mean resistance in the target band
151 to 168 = -0.072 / 24.5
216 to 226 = -0.049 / 24.6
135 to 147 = -0.072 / 24.3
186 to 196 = 0.062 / 21.9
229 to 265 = -0.015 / 24.1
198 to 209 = -0.061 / 24.7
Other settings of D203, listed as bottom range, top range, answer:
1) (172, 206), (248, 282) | 1.10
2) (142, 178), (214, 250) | 1.02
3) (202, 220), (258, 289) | 0.98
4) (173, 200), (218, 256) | 1.13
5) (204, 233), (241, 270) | 0.98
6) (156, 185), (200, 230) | 1.09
